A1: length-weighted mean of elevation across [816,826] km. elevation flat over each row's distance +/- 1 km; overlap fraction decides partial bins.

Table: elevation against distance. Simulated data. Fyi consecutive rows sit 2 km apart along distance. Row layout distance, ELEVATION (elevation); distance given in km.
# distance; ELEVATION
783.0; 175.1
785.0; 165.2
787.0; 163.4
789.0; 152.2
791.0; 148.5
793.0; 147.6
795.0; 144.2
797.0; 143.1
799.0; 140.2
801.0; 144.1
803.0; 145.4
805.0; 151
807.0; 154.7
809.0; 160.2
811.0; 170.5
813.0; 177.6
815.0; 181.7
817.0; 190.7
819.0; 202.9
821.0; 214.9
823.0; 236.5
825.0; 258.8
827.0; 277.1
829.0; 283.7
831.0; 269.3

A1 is 221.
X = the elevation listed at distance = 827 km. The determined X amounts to 277.1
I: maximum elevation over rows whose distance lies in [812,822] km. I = 214.9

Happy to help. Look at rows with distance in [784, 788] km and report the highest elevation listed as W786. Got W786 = 165.2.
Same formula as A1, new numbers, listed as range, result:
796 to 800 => 142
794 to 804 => 143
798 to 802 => 142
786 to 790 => 158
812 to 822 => 194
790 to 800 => 145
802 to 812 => 156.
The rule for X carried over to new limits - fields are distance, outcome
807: 154.7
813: 177.6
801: 144.1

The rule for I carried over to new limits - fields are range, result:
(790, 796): 148.5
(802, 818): 190.7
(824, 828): 277.1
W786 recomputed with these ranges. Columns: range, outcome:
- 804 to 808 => 154.7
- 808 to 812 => 170.5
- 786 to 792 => 163.4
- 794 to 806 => 151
